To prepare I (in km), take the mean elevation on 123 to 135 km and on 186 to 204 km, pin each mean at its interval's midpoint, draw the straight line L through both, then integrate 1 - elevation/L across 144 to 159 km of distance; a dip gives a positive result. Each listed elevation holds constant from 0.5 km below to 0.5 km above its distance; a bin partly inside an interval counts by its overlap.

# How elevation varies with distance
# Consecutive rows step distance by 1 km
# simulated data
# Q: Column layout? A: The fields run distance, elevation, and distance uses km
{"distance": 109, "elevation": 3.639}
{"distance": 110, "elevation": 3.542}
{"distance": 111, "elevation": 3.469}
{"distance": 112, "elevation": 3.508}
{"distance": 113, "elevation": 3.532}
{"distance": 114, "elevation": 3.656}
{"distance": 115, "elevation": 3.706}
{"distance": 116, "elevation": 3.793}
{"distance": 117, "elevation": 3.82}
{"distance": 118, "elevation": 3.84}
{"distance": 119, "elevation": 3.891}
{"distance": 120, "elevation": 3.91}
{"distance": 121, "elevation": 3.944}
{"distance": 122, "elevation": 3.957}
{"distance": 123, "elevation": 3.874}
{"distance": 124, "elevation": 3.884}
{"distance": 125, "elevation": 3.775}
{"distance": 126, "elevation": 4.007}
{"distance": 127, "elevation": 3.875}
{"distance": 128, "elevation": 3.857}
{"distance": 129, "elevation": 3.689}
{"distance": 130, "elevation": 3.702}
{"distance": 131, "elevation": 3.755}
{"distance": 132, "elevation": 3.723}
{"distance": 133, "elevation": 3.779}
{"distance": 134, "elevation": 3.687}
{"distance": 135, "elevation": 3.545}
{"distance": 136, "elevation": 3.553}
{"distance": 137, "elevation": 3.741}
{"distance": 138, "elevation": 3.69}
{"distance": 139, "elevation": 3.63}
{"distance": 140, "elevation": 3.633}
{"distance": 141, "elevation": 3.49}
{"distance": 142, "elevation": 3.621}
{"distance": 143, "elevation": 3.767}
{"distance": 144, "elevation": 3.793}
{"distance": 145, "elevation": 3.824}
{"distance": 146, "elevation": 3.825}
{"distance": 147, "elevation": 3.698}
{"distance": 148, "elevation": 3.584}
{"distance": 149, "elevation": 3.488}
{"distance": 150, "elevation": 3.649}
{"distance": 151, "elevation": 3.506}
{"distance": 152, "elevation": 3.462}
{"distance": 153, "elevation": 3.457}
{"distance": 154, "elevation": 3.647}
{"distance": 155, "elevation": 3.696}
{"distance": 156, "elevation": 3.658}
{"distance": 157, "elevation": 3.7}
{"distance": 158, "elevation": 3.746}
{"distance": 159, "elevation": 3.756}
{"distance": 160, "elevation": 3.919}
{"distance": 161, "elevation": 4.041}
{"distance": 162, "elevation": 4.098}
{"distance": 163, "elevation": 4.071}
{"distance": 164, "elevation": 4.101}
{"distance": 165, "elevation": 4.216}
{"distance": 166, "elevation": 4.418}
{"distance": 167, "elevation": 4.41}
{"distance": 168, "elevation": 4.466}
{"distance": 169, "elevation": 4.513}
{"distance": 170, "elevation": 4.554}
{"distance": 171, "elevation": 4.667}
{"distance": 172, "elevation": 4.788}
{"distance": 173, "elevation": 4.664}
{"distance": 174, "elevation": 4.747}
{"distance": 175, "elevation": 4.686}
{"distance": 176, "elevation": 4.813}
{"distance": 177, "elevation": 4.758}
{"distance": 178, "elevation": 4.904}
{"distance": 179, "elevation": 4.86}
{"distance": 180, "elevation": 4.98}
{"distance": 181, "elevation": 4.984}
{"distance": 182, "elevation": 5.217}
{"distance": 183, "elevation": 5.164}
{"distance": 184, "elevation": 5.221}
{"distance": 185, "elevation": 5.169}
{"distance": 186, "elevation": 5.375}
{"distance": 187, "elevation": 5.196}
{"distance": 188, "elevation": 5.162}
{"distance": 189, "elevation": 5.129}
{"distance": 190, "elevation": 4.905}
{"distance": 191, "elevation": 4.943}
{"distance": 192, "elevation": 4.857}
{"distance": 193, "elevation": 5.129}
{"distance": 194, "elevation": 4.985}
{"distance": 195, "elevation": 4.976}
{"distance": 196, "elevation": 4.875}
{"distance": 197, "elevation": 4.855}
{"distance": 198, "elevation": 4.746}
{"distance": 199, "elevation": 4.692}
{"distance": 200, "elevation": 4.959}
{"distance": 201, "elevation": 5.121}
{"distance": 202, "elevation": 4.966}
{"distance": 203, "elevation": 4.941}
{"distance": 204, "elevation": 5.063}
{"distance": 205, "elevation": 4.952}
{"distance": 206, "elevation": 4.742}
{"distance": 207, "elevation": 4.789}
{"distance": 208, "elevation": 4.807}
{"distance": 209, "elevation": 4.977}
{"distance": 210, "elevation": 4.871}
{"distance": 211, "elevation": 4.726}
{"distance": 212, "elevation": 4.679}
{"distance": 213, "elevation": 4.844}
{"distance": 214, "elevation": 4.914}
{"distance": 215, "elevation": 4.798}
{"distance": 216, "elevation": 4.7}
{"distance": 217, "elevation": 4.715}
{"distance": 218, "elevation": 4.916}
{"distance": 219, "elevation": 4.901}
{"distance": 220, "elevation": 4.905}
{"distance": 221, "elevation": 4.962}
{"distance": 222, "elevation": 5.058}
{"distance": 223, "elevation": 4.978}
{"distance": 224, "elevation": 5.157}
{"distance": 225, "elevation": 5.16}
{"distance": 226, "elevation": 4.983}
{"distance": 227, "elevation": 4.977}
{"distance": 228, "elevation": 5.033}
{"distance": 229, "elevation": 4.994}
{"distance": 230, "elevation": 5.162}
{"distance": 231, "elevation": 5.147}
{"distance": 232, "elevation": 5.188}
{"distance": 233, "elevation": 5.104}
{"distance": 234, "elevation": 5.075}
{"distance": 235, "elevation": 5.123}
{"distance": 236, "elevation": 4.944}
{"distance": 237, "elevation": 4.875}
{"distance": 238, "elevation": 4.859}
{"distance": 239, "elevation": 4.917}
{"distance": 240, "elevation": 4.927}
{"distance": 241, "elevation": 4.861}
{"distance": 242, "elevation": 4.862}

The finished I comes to 1.9 km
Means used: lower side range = 3.79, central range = 3.65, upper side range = 4.98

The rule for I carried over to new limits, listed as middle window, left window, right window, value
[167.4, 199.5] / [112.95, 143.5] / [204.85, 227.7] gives -3.1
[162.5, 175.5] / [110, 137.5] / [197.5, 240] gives -0.5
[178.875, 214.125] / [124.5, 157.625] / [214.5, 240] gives -3.6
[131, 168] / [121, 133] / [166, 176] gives 4.0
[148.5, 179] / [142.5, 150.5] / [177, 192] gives 1.2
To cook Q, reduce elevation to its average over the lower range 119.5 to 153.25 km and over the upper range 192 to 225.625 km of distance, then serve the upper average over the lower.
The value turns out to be 1.32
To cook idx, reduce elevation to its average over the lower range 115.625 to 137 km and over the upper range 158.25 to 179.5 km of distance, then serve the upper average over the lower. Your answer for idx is 1.17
